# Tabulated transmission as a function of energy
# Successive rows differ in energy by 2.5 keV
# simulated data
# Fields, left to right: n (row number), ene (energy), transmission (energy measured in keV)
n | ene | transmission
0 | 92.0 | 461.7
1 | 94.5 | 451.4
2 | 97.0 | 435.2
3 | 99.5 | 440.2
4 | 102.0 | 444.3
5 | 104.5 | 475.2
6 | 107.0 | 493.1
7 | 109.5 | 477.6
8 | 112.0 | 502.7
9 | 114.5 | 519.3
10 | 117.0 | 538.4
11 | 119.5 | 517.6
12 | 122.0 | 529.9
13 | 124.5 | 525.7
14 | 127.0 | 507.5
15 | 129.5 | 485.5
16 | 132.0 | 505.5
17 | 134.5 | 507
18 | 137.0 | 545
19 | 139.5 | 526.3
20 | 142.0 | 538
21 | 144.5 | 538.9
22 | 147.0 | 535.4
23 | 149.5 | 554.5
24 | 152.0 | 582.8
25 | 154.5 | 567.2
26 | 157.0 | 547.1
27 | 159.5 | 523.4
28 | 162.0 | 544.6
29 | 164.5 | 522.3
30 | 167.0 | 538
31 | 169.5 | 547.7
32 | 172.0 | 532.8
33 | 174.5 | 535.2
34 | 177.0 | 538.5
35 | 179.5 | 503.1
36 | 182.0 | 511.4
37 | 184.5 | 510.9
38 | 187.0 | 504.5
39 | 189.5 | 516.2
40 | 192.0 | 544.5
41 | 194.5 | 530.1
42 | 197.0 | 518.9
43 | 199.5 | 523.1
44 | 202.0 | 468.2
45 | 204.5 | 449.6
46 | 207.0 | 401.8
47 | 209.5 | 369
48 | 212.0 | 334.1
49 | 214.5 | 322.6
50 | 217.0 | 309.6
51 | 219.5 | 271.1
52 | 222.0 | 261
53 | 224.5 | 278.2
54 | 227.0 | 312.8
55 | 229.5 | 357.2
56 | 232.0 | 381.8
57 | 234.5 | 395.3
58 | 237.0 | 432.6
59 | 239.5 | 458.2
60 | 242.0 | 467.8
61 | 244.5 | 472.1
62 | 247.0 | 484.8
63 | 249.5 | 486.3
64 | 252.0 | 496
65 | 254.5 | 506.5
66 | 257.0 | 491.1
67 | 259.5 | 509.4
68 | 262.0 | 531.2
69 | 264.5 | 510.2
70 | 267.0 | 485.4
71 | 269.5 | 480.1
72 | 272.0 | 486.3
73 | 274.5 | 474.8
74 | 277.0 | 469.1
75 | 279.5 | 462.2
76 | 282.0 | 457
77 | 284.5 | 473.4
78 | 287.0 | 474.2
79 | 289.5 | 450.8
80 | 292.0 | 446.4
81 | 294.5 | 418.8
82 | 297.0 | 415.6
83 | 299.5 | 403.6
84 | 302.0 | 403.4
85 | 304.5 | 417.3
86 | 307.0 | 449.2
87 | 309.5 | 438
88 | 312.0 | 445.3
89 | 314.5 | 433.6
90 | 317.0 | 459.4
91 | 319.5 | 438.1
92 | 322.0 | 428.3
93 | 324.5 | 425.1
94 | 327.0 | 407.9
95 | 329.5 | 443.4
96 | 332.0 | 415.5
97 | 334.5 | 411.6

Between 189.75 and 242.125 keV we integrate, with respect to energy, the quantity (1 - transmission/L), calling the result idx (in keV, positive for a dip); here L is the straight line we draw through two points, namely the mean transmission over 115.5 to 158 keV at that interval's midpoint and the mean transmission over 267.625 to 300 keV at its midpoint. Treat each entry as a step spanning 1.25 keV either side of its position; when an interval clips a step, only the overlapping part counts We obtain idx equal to 9.8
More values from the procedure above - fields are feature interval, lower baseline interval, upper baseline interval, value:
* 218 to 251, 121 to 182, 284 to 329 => 6.1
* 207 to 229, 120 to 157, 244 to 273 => 8.4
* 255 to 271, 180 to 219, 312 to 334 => -2.2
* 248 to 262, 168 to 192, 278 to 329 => -0.9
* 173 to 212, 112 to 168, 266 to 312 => 1.0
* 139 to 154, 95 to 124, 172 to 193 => -1.3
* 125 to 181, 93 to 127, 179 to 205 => -3.7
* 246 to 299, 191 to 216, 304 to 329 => -4.5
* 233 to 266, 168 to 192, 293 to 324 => -0.5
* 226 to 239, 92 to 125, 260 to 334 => 2.3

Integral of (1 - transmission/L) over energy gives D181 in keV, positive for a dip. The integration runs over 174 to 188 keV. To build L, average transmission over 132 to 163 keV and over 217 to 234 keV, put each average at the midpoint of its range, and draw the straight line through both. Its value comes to -2.3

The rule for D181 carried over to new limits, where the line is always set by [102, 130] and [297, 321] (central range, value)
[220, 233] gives 4.2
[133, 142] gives -0.6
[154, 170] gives -1.7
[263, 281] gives -1.5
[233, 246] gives 0.4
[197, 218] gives 2.9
